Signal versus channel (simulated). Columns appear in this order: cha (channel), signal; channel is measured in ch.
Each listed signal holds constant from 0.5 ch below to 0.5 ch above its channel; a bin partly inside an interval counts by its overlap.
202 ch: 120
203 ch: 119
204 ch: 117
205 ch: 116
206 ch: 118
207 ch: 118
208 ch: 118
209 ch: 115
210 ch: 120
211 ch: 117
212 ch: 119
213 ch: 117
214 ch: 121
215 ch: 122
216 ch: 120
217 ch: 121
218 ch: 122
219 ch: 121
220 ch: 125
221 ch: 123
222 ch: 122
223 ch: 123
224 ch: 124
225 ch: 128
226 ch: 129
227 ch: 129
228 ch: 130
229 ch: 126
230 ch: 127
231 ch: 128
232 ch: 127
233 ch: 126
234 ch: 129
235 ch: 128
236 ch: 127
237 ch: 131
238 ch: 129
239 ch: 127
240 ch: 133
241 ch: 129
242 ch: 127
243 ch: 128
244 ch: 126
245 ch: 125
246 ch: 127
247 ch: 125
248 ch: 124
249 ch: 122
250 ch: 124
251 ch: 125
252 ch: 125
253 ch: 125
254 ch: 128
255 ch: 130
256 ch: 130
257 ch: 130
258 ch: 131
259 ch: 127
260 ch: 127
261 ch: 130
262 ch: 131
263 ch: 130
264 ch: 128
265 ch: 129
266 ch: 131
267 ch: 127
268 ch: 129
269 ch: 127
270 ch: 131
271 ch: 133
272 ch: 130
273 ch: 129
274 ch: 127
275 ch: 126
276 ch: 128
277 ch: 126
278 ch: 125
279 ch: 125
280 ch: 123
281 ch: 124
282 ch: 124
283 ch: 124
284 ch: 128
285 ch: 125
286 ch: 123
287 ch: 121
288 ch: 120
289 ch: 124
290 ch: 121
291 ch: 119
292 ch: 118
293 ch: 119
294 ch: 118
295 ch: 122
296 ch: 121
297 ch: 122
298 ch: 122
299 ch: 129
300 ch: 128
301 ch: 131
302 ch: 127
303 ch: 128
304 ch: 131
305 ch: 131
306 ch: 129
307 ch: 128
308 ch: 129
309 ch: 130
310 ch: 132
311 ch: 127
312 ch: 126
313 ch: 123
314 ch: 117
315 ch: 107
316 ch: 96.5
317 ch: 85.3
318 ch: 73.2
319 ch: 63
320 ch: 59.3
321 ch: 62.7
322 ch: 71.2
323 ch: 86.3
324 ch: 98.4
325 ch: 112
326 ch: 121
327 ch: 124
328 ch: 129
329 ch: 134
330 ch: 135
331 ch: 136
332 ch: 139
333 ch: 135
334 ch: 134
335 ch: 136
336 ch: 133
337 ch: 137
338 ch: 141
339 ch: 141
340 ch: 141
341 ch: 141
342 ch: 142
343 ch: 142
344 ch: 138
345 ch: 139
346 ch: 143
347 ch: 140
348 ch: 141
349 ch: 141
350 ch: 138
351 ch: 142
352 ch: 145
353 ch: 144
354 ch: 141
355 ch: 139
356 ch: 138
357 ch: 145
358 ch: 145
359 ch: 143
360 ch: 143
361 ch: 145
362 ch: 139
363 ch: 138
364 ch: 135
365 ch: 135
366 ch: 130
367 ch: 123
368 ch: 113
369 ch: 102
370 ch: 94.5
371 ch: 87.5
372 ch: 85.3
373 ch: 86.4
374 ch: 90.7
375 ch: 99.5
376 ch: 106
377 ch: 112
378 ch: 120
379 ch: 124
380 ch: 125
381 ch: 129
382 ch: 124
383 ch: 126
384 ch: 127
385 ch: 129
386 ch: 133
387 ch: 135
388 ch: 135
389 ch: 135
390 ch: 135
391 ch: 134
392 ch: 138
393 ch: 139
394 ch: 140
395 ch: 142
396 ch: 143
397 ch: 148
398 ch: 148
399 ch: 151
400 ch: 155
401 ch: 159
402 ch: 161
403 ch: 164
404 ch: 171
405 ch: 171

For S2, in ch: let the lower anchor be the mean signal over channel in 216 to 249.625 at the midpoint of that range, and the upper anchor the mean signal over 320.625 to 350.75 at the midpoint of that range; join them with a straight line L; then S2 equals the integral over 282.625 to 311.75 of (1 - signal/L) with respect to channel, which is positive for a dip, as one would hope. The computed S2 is 0.6 ch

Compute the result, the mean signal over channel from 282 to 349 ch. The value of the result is 122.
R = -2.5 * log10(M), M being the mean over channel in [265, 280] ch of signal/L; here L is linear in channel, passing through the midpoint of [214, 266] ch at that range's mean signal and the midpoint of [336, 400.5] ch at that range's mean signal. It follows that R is 0.00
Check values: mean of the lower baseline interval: 127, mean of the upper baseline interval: 132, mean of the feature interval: 128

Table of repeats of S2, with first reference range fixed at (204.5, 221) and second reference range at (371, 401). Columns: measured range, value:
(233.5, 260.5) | -1.42 ch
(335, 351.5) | -1.91 ch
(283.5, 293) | 0.07 ch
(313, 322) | 2.87 ch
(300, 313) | -0.54 ch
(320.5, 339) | 0.59 ch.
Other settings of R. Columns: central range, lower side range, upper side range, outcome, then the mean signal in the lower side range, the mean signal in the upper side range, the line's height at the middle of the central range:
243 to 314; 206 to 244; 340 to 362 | 0.05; 124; 142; 132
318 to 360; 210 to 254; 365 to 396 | -0.05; 125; 121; 122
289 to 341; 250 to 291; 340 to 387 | 0.07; 127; 128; 127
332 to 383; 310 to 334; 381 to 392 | -0.08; 108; 132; 121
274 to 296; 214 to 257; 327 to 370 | 0.07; 126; 137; 131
